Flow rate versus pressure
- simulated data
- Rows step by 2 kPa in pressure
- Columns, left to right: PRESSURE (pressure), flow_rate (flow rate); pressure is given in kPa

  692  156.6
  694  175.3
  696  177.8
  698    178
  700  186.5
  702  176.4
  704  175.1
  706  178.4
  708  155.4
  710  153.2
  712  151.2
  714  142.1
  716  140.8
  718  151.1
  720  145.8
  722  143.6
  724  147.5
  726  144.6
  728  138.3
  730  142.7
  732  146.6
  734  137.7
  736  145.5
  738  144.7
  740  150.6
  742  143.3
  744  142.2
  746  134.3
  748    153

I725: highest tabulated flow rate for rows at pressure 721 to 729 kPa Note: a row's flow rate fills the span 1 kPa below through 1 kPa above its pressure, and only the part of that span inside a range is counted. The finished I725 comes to 147.5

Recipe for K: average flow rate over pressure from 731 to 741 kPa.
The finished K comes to 145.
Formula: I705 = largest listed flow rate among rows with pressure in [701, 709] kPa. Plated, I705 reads 178.4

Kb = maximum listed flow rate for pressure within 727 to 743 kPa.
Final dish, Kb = 150.6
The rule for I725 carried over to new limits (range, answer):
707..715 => 155.4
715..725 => 151.1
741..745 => 143.3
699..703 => 186.5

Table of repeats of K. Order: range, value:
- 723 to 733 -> 144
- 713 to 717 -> 141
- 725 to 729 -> 141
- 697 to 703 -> 180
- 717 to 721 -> 148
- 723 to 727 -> 146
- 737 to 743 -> 146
